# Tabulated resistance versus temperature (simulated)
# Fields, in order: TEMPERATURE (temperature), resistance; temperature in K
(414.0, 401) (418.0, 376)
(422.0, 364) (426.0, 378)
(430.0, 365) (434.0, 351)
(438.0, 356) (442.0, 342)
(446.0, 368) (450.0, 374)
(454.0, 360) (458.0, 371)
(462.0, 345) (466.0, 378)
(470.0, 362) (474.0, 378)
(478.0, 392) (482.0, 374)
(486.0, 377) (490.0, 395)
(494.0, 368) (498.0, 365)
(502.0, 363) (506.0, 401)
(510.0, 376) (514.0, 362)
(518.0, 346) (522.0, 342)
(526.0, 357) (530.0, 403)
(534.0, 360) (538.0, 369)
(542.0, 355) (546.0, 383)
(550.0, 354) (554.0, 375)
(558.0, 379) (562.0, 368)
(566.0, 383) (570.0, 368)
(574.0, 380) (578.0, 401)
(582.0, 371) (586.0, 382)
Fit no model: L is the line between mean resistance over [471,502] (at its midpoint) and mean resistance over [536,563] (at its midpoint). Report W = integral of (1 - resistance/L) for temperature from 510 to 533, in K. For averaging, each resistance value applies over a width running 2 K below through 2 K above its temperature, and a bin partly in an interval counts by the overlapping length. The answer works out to 0.6 K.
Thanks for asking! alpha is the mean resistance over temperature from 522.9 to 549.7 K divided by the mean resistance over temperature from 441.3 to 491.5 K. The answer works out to 1.0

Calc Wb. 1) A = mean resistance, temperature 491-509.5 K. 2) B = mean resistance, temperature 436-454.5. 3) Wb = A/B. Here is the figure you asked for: 1.0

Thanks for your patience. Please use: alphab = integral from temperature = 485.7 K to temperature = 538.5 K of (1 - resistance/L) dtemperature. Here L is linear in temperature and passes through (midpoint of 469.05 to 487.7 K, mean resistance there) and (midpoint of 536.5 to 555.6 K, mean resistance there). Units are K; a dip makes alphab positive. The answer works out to 0.30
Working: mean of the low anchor 377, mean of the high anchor 367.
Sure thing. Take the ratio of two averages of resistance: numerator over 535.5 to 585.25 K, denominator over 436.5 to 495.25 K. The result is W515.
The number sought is 1.01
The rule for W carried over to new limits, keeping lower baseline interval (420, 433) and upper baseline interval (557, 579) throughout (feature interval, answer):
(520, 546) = 0.7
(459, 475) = 0.2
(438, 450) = 0.3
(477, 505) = -0.3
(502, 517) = 0.0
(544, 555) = 0.2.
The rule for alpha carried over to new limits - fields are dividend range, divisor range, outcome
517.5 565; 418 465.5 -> 1.01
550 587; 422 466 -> 1.04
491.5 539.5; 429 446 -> 1.04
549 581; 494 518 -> 1.02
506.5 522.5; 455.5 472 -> 0.99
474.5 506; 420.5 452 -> 1.04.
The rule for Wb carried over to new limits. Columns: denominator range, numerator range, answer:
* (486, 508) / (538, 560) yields 0.98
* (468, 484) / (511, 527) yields 0.94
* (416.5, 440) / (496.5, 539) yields 1.01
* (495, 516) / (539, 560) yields 0.99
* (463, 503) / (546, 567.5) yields 0.99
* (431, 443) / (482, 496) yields 1.08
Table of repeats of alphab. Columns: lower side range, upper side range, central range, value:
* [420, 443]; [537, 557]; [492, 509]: -0.5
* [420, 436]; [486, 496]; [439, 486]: 0.7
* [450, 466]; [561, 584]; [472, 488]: -0.6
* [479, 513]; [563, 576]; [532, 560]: 0.7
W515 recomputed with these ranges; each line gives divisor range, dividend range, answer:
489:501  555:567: 1.01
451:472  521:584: 1.02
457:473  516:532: 0.99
